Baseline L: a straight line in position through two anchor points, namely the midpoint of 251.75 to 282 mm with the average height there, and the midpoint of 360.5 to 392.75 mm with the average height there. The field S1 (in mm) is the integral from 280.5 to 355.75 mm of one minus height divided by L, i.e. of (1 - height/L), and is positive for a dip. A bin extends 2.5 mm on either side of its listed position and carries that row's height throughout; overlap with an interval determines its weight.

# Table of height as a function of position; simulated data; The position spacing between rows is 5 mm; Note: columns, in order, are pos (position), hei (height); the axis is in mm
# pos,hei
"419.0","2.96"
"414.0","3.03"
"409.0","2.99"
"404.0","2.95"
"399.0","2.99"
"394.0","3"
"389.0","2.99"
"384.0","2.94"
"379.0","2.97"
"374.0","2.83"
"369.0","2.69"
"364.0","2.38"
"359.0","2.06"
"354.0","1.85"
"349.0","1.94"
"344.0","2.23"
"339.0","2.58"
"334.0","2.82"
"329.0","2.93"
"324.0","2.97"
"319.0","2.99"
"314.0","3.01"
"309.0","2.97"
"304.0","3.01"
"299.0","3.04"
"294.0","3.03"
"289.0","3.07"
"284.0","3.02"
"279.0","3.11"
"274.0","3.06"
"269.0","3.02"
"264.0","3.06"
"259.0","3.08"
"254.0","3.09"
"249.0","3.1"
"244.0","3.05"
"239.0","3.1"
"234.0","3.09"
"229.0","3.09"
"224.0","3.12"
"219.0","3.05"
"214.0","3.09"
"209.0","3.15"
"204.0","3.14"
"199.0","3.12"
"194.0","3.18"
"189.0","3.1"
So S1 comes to 4.2 mm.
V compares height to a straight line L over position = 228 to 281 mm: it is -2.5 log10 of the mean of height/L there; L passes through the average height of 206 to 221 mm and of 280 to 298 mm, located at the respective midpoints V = 0.00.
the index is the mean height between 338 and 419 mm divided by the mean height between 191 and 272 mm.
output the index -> 0.86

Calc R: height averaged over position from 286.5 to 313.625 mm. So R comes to 3.02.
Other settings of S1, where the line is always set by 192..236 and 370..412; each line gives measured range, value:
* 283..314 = 0.1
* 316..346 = 2.4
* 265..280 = 0.0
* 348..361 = 4.5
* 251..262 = 0.0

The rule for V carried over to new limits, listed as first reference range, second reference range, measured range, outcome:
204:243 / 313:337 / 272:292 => -0.02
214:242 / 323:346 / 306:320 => -0.08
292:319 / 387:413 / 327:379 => 0.22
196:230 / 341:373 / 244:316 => -0.13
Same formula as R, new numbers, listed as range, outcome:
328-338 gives 2.82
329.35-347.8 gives 2.55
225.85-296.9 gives 3.07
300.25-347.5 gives 2.82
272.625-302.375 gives 3.05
